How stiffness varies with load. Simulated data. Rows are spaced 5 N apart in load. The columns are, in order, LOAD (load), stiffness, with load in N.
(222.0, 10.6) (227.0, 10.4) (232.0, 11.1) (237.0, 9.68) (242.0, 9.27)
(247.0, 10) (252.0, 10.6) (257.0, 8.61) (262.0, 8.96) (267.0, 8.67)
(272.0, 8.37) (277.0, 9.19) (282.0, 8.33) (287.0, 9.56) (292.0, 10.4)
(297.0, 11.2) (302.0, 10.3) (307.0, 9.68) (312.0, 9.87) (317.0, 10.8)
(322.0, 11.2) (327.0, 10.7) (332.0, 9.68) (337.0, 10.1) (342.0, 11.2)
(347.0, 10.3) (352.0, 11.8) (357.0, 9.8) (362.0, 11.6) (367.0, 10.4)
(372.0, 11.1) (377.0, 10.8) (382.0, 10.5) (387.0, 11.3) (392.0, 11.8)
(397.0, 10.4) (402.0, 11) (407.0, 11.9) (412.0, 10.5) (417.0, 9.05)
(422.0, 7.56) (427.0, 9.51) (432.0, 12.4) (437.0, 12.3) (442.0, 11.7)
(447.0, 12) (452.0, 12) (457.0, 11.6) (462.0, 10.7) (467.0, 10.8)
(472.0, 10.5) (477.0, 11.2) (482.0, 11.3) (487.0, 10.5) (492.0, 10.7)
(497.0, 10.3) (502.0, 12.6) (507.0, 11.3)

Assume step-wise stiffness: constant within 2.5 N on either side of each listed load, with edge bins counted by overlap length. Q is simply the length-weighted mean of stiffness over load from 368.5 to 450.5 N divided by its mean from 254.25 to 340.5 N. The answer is 1.1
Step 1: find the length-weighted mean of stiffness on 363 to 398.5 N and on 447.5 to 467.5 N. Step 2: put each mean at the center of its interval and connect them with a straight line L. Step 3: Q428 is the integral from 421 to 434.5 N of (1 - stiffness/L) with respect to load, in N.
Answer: 1.4 N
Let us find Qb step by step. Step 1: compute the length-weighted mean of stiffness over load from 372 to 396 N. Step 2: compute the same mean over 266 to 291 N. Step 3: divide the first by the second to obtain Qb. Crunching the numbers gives 1.2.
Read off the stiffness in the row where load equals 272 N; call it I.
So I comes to 8.37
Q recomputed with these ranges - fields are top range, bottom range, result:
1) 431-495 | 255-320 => 1.19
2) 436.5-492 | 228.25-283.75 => 1.20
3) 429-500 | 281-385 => 1.08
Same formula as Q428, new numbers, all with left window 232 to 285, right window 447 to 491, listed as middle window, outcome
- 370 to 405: -2.0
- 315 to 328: -1.5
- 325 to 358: -1.8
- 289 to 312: -1.6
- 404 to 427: 1.9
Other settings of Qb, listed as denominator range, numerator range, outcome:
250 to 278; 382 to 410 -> 1.24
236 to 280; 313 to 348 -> 1.14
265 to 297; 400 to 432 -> 1.09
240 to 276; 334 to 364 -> 1.17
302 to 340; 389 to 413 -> 1.08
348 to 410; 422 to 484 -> 1.02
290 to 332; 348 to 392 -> 1.05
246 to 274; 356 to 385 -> 1.17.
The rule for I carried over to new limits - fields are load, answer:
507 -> 11.3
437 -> 12.3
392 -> 11.8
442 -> 11.7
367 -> 10.4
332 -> 9.68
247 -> 10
